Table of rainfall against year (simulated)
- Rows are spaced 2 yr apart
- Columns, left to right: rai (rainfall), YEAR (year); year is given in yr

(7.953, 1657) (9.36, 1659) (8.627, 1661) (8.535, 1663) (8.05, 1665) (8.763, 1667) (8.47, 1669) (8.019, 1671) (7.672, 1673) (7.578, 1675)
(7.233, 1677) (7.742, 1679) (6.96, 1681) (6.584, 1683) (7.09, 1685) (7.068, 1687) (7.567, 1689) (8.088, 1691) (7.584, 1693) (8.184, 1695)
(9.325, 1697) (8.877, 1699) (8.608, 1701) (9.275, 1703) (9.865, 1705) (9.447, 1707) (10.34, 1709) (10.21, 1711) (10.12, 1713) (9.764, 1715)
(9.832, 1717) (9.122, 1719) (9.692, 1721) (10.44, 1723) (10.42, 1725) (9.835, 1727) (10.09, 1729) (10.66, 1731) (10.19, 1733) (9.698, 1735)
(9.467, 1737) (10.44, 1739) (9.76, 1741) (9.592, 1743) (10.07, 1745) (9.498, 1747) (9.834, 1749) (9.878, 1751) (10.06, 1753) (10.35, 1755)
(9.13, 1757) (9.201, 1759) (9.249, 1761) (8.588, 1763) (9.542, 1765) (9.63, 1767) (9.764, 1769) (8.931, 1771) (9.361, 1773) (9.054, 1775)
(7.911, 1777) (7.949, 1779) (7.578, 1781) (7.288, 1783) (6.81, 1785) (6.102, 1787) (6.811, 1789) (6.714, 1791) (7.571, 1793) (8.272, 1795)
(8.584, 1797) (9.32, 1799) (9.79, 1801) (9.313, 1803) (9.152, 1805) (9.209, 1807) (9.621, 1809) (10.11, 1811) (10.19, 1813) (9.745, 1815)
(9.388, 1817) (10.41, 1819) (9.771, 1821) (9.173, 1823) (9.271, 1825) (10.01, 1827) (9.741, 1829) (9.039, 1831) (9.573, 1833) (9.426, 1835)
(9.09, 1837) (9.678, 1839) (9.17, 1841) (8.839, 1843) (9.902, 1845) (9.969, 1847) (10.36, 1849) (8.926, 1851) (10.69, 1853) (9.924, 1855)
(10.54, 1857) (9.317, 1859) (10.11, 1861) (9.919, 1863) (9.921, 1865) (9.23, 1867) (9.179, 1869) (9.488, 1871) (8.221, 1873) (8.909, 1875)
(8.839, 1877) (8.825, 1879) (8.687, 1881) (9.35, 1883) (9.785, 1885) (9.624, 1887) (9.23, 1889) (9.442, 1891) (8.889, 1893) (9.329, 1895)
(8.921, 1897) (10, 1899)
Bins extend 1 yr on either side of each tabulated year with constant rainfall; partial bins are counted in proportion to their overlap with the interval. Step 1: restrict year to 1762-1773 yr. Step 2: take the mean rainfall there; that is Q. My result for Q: 9.3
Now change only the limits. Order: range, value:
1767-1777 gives 9.18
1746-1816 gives 8.86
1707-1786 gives 9.47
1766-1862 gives 9.11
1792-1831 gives 9.39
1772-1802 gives 7.94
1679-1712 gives 8.42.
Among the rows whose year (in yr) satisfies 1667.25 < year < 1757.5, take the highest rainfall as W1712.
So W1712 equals 10.66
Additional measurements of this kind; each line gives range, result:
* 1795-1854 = 10.69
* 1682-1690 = 7.567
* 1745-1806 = 10.35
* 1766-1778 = 9.764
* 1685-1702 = 9.325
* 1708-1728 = 10.44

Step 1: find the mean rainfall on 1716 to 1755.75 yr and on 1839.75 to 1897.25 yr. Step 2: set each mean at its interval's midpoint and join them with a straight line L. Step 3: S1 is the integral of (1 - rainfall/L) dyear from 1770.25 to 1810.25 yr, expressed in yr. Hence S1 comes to 6.0 yr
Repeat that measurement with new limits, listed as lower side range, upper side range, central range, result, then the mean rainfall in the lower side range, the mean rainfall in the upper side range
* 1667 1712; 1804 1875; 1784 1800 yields 2.9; 8.27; 9.6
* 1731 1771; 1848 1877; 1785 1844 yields 3.7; 9.69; 9.6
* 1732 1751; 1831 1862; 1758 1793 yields 5.5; 9.84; 9.68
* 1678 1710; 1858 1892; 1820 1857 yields -2.1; 8.29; 9.3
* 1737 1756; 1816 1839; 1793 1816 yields 0.8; 9.92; 9.54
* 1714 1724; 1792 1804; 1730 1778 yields -1.2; 9.77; 8.81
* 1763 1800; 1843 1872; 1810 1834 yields -1.8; 8.19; 9.79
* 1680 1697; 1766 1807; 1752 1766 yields -2.4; 7.5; 8.32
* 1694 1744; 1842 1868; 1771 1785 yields 2.3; 9.73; 9.82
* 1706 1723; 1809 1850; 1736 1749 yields 0.0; 9.85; 9.64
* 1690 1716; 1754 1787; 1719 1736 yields -2.0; 9.21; 8.69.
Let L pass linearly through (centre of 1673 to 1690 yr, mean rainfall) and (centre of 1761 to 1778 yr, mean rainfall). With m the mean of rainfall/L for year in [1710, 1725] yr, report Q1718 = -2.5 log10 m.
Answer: -0.23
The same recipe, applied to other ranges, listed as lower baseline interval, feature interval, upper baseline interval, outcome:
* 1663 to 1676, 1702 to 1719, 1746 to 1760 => -0.11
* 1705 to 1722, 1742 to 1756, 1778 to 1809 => -0.10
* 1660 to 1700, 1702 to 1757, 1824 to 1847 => -0.18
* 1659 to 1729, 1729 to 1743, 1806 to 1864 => -0.12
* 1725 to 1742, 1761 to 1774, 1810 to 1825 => 0.07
